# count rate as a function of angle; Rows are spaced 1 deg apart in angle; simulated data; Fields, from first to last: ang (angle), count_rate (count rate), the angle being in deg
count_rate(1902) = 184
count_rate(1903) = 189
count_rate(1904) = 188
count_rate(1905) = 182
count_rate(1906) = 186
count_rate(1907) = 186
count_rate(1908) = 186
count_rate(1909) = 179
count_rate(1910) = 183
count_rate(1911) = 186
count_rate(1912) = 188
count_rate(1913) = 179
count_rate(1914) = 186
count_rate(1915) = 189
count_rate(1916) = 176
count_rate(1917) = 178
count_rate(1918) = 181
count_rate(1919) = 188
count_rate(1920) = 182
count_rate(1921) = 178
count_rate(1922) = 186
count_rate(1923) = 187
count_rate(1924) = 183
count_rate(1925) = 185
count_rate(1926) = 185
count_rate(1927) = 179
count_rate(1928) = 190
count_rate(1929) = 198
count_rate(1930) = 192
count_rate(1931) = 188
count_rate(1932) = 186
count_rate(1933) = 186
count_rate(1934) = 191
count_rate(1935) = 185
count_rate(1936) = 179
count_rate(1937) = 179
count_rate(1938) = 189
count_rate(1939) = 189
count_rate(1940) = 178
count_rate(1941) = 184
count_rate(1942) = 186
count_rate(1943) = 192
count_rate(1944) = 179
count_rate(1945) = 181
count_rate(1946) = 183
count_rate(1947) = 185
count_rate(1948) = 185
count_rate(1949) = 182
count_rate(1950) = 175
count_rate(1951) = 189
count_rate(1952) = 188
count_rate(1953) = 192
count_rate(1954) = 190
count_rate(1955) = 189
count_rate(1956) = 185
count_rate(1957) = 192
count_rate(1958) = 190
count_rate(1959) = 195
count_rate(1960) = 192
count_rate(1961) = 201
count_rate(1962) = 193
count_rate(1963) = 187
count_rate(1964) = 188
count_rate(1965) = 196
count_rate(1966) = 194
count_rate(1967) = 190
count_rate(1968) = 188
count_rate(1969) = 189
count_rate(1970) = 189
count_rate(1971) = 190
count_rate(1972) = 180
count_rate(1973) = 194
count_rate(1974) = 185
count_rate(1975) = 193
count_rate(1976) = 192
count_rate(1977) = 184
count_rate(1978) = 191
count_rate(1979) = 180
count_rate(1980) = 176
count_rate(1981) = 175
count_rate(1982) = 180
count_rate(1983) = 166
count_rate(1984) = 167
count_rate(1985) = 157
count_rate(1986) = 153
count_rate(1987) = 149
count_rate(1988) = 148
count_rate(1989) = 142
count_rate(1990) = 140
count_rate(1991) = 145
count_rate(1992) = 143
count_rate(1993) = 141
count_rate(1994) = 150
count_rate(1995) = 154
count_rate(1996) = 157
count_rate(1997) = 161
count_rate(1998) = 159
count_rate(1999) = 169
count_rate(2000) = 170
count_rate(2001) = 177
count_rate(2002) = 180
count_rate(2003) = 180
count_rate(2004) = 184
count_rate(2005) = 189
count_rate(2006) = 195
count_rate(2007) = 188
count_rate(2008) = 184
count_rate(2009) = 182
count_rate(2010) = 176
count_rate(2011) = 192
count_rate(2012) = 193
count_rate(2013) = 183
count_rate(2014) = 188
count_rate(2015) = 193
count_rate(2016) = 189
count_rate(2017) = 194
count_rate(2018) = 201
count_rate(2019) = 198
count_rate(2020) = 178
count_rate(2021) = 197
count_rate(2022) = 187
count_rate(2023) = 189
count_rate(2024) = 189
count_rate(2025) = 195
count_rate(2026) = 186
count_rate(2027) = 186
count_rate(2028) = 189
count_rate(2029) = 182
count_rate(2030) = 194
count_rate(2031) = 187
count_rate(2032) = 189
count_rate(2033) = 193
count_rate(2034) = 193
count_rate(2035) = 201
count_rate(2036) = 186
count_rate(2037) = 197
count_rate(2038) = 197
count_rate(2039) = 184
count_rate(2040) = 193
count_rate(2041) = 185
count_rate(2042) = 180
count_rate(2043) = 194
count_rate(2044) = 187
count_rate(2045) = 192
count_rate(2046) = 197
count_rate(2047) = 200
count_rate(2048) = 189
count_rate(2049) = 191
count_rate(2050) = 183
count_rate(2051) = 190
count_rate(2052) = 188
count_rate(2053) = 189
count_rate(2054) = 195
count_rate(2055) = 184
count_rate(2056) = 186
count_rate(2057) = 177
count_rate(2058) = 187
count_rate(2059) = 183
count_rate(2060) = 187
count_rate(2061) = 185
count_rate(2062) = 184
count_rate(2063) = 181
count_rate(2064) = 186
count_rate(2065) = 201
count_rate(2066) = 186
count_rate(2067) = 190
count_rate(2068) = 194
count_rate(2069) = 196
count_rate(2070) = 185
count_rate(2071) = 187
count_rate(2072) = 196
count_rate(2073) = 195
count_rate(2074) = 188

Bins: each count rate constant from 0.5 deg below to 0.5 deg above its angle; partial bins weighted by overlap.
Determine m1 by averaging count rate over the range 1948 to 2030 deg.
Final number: 180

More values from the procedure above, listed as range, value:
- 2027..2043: 190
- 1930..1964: 187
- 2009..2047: 190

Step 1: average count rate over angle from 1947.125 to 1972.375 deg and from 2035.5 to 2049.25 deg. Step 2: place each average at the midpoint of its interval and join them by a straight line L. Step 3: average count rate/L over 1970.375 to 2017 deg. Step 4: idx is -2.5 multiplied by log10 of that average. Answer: 0.10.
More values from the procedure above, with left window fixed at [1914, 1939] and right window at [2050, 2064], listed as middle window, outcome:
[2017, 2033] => -0.026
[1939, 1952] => 0.009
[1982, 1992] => 0.210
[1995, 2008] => 0.062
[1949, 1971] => -0.027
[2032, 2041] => -0.038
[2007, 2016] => -0.006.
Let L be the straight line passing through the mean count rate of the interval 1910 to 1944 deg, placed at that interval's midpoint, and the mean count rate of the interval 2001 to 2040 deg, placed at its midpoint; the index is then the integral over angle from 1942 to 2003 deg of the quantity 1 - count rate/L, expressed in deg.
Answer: 3.2 deg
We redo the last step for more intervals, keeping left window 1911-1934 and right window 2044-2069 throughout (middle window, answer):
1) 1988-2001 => 2.34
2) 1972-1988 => 0.97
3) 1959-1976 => -0.40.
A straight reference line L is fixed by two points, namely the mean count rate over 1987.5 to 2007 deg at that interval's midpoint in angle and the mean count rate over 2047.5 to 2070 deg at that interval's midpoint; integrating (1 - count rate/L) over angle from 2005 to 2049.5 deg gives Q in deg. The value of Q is -3.8 deg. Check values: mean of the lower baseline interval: 163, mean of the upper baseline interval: 188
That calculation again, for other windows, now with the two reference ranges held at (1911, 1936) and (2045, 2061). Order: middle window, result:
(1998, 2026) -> 0.2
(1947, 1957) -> 0.0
